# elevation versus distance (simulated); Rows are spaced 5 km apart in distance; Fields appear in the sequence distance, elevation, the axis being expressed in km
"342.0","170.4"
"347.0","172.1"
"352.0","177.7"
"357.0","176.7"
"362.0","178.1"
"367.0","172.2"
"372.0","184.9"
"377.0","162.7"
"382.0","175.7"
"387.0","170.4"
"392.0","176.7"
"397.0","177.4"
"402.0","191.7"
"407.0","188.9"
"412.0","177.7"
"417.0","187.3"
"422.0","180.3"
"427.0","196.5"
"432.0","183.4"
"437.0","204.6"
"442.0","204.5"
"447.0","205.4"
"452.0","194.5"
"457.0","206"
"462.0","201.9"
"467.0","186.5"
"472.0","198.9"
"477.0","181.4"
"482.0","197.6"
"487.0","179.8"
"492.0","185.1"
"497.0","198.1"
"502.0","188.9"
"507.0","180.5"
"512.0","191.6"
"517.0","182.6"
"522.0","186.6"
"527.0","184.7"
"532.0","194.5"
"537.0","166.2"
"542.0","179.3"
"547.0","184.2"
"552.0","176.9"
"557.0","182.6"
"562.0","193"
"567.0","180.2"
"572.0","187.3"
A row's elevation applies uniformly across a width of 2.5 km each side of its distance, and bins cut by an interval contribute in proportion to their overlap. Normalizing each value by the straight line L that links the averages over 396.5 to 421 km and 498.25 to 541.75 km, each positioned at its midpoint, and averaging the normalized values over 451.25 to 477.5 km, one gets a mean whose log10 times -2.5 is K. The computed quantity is -0.06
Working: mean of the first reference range 185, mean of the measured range 196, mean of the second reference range 185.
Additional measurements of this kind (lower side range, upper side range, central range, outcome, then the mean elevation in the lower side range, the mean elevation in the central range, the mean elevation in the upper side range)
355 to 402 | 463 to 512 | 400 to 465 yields -0.07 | 176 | 194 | 189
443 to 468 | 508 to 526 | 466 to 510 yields 0.02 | 200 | 189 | 186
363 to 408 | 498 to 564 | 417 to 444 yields -0.08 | 177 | 193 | 184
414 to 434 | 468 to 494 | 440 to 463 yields -0.08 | 187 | 202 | 189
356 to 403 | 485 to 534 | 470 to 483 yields -0.04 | 176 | 192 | 187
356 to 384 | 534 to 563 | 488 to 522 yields -0.05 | 175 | 187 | 180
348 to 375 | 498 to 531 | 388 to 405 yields -0.01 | 177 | 181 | 187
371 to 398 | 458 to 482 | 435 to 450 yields -0.10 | 174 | 204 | 194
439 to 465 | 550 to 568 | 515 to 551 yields 0.03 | 202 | 182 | 184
